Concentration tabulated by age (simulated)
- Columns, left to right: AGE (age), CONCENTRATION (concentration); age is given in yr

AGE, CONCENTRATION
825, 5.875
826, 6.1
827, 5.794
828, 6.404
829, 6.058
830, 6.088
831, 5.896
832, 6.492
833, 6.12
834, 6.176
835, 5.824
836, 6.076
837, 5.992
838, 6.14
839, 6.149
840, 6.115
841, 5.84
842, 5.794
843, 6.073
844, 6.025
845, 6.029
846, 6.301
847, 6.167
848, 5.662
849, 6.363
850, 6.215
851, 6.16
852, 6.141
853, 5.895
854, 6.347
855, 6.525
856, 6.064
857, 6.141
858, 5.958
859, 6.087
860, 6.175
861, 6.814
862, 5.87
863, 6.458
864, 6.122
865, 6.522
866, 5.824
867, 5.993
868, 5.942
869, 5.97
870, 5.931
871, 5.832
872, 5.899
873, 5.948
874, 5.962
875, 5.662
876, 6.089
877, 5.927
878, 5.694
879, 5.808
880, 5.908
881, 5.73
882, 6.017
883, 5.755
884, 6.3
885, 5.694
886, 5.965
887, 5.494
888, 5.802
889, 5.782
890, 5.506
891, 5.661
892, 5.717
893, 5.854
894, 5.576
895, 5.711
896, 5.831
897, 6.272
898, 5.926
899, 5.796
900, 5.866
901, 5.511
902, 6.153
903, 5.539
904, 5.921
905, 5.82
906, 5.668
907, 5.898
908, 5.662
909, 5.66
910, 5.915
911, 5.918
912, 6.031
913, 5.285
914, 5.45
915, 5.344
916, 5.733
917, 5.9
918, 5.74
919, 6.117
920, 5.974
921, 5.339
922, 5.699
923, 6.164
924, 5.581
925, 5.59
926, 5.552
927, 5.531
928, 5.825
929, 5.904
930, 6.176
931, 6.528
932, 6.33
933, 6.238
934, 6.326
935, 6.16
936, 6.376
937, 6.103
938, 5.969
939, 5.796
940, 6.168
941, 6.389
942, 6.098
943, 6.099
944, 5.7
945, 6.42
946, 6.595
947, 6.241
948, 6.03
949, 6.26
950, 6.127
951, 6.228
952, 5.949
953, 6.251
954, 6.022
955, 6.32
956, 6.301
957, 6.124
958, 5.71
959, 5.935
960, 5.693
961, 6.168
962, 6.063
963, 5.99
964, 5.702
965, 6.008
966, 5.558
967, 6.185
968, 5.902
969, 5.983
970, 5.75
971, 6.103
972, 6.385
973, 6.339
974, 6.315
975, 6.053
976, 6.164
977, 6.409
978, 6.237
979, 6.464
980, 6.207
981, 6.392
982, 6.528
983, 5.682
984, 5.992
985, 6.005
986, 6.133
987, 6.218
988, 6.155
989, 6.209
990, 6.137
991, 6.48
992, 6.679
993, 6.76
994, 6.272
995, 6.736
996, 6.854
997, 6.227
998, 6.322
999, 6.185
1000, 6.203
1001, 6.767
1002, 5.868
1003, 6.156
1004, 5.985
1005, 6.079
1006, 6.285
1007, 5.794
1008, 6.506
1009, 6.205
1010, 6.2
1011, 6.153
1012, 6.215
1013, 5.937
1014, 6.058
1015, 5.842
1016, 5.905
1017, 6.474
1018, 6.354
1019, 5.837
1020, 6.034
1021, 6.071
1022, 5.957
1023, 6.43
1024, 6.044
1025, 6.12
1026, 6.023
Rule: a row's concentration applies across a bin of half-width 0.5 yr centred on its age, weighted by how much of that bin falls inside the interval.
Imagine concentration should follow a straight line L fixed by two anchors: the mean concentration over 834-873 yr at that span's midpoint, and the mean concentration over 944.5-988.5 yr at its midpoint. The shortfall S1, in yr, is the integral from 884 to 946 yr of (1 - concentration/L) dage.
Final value 2.4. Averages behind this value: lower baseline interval 6.09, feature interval 5.87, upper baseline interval 6.12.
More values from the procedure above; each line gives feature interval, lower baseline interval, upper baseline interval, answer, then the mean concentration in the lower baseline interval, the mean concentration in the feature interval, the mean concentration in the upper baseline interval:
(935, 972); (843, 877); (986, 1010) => 1.0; 6.09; 6.07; 6.3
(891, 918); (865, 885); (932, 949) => 1.2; 5.91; 5.77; 6.18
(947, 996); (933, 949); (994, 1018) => 0.3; 6.17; 6.16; 6.22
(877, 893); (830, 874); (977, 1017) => 0.9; 6.09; 5.8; 6.24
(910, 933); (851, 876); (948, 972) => 0.9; 6.09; 5.82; 6.02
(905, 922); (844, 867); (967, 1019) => 1.3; 6.17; 5.73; 6.22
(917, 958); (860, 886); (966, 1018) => 0.4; 5.99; 6.05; 6.21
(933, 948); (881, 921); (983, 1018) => -0.5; 5.78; 6.17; 6.23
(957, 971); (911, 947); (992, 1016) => 0.4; 5.95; 5.91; 6.25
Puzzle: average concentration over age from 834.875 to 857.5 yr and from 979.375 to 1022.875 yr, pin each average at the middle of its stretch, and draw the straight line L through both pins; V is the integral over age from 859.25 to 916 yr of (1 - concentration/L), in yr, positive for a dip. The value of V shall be 2.4 yr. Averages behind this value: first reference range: 6.09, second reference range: 6.21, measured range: 5.86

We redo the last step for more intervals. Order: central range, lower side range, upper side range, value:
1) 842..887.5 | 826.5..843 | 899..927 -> -0.7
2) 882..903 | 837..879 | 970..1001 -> 1.1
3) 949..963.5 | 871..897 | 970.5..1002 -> 0.2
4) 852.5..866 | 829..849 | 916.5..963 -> -0.4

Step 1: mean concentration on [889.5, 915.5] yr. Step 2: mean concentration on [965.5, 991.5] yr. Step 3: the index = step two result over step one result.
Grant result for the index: 1.1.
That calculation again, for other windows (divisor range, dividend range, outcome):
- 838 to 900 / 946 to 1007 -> 1.03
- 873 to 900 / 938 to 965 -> 1.04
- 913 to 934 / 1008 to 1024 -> 1.05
